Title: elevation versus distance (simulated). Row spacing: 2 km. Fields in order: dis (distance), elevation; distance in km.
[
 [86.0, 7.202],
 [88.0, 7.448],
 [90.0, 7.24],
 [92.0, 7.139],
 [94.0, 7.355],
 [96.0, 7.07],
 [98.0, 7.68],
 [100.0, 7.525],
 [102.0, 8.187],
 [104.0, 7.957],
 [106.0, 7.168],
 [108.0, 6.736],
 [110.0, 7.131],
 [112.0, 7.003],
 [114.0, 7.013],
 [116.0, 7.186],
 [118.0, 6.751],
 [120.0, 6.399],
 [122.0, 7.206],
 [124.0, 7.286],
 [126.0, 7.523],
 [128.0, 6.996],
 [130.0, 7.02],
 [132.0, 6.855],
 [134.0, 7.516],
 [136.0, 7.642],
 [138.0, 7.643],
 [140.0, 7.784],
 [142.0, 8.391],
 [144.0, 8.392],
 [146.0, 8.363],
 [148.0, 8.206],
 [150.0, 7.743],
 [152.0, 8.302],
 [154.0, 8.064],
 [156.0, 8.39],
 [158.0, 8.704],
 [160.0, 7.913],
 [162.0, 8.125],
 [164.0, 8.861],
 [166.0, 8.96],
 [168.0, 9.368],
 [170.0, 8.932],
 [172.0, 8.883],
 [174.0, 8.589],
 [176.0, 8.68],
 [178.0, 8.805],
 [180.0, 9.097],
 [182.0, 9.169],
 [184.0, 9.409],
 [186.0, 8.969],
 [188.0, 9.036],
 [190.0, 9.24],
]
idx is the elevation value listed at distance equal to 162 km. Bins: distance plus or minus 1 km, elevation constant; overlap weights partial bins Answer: 8.125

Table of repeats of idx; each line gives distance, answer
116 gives 7.186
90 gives 7.24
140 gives 7.784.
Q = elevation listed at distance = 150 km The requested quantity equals 7.743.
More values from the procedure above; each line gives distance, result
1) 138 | 7.643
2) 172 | 8.883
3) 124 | 7.286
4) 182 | 9.169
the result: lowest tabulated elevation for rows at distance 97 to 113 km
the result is 6.736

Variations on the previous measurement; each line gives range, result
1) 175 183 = 8.68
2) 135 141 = 7.642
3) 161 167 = 8.125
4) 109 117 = 7.003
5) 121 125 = 7.206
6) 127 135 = 6.855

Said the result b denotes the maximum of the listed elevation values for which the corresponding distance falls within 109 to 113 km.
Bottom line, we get 7.131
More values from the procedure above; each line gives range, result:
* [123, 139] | 7.643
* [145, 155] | 8.363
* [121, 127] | 7.523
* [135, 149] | 8.392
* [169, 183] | 9.169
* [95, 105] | 8.187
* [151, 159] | 8.704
